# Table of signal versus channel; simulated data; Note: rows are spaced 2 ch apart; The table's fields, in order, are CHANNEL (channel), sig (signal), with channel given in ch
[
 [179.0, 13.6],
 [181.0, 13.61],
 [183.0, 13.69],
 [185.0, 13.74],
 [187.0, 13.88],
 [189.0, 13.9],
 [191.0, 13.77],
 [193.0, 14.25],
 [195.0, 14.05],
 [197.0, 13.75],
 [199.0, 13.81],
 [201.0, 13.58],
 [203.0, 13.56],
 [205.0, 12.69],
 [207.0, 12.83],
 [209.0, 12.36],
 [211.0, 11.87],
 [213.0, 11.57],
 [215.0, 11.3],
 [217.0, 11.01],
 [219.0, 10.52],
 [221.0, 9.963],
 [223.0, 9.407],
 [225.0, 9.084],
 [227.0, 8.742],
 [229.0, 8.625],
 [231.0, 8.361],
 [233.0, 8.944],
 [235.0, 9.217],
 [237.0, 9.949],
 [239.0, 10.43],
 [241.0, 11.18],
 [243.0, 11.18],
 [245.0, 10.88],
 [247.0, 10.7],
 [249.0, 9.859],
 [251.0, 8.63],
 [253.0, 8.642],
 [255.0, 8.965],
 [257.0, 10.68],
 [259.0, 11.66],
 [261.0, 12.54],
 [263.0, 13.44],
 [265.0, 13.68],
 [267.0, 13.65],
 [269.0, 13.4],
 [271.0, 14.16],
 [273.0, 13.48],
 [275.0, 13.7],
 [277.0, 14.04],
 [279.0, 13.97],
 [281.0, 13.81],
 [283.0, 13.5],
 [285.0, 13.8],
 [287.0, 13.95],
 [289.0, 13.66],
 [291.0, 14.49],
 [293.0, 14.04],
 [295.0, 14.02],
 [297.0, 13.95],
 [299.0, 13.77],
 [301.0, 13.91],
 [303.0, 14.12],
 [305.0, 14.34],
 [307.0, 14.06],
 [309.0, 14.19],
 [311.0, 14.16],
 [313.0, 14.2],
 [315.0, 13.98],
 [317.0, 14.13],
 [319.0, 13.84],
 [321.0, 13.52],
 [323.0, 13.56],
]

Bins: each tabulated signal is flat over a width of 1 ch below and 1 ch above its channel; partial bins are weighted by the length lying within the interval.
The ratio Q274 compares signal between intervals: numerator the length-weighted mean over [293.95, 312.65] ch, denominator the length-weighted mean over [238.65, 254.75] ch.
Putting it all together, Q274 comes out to 1.39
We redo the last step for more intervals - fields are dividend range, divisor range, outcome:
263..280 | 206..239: 1.34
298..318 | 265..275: 1.03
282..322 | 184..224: 1.11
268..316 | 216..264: 1.38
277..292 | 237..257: 1.38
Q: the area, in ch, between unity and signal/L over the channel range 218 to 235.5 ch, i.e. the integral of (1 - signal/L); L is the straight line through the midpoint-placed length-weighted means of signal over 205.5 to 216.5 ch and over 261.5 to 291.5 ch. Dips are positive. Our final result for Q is 4.5 ch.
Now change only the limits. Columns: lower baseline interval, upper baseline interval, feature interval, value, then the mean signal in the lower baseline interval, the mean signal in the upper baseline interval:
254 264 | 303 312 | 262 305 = -3.51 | 11.5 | 14.2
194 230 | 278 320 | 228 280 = 6.08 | 11.6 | 14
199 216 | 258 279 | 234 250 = 3.20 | 12.5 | 13.4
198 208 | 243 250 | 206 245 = 5.02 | 13.3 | 10.6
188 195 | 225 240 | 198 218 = -0.66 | 14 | 9.17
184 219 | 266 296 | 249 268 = 3.30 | 13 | 13.8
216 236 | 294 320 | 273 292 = -1.84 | 9.39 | 14.1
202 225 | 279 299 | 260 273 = -0.30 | 11.4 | 13.9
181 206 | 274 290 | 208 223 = 2.87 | 13.7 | 13.8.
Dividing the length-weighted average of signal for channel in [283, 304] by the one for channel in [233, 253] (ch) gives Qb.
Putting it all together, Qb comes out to 1.4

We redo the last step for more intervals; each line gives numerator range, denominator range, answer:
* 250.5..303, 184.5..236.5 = 1.12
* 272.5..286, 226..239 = 1.52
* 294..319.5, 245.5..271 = 1.23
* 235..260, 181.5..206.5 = 0.74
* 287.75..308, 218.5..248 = 1.43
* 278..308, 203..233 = 1.31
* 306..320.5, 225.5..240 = 1.53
